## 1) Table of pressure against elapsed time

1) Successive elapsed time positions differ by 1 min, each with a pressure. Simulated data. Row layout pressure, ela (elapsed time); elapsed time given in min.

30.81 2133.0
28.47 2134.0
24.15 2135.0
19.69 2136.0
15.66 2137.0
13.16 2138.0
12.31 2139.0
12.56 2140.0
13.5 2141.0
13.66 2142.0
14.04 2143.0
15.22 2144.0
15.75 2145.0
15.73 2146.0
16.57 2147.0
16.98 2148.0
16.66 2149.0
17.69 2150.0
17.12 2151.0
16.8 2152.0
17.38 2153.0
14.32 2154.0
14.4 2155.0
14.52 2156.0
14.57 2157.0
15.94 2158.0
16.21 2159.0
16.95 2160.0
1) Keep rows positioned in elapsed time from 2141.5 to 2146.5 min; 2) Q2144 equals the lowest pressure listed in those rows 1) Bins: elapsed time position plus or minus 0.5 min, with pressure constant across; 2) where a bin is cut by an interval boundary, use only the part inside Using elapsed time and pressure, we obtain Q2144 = 13.66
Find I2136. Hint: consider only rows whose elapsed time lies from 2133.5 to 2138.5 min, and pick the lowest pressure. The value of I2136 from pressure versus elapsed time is 13.16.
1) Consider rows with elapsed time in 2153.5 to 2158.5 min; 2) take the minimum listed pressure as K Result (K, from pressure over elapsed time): 14.32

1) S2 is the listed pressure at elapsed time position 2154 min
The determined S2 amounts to 14.32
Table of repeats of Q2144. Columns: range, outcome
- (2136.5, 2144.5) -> 12.31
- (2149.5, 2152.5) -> 16.8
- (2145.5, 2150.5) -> 15.73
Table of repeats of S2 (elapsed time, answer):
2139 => 12.31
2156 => 14.52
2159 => 16.21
